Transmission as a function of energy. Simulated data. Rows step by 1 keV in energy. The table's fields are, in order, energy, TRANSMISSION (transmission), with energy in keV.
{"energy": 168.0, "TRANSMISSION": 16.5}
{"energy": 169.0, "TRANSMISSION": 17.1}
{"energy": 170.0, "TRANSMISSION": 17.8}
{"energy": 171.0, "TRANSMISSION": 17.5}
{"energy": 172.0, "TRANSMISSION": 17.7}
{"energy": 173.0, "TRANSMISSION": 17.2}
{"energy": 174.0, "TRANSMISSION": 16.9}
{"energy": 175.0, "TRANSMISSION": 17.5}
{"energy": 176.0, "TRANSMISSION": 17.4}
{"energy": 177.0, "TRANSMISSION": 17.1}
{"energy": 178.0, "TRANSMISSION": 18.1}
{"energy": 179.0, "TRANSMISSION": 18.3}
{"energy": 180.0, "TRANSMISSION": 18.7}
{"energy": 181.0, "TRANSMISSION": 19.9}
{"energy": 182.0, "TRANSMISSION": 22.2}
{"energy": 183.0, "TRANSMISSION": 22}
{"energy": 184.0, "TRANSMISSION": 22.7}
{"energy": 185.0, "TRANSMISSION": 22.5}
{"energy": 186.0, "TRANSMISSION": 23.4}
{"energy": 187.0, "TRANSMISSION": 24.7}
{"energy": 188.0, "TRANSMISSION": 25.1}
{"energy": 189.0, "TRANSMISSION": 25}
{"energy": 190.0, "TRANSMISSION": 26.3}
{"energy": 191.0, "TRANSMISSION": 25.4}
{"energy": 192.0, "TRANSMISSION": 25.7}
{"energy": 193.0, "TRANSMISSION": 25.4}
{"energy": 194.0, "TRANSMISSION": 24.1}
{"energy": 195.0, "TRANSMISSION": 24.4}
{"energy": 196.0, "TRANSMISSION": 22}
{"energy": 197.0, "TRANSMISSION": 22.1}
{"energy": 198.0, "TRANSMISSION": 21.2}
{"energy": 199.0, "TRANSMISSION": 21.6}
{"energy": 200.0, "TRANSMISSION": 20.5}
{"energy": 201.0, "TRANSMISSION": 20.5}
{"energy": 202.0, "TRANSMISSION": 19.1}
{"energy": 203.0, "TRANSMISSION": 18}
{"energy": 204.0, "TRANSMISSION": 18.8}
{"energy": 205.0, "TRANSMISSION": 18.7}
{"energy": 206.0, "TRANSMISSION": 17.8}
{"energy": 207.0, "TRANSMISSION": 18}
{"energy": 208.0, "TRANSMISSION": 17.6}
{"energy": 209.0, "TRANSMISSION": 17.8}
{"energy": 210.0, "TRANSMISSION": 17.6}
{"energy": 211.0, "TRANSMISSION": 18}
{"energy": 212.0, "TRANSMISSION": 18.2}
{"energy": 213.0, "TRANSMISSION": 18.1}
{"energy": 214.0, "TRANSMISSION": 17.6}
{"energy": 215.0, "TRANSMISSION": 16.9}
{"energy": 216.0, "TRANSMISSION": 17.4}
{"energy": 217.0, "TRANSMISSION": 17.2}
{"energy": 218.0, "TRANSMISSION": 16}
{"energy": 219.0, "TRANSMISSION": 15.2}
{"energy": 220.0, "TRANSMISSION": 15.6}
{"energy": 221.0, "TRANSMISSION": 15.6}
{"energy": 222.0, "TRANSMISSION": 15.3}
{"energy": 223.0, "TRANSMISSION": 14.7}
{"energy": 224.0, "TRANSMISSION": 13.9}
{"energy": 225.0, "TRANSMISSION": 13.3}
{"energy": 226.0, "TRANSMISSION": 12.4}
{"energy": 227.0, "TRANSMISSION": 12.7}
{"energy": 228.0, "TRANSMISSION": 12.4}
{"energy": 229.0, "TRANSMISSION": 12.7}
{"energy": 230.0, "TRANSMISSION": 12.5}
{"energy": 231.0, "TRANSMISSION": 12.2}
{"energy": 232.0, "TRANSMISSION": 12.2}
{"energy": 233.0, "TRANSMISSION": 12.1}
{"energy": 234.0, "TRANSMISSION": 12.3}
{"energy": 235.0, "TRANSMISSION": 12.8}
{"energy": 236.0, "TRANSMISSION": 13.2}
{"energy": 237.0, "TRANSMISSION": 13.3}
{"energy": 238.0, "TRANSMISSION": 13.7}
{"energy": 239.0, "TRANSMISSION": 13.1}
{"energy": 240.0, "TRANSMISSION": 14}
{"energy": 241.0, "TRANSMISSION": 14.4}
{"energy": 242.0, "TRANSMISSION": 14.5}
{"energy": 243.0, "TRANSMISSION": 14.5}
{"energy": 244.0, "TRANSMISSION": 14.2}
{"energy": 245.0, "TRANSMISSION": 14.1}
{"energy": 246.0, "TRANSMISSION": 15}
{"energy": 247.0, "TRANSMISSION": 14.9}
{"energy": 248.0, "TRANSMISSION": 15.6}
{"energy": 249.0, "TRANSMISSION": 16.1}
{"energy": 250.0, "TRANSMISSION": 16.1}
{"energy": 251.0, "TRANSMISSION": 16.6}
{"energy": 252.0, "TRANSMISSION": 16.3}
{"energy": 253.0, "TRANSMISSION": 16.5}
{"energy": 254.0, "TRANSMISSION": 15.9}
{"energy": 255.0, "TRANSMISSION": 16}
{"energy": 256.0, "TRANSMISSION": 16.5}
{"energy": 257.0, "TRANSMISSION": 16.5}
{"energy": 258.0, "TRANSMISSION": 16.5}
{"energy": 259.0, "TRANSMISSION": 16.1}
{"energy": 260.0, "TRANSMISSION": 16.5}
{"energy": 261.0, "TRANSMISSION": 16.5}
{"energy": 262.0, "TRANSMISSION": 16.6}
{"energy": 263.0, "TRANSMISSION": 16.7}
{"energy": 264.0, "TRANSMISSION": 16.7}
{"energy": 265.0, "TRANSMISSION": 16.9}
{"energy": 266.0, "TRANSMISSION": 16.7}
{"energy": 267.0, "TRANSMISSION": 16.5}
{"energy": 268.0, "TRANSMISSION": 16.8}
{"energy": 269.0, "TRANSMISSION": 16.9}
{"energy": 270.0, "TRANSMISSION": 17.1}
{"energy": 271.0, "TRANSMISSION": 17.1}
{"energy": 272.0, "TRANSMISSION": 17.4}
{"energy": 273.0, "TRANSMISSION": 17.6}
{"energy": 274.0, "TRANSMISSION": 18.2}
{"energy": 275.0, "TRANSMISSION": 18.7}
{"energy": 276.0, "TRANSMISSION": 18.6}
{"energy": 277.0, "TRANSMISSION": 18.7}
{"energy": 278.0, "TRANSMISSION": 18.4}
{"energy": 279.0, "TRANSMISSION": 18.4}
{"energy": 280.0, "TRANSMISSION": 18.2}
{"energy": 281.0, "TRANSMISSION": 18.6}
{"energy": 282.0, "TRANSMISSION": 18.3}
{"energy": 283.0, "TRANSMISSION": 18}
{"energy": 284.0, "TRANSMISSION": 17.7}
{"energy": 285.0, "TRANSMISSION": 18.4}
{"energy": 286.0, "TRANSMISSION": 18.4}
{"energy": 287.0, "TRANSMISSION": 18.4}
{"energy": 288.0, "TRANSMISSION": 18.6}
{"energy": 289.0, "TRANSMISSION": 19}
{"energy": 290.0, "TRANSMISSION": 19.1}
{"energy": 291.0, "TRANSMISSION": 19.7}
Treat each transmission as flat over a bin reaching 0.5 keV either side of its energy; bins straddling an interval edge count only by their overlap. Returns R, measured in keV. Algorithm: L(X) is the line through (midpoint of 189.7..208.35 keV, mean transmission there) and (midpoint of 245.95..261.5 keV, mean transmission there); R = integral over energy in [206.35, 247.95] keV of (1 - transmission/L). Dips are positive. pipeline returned 8.7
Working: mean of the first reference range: 21.4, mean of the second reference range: 16.1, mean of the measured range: 14.8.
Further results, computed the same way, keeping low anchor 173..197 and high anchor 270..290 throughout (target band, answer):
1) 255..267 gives 1.5 keV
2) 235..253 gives 4.5 keV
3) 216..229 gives 3.7 keV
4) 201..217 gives 2.2 keV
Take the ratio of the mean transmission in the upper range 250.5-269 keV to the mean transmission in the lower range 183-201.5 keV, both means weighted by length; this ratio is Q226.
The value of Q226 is 0.70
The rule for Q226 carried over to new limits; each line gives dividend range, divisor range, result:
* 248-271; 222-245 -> 1.24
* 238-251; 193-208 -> 0.72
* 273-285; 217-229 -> 1.28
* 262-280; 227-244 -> 1.33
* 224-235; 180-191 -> 0.54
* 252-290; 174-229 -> 0.91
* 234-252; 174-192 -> 0.67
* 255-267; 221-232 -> 1.25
